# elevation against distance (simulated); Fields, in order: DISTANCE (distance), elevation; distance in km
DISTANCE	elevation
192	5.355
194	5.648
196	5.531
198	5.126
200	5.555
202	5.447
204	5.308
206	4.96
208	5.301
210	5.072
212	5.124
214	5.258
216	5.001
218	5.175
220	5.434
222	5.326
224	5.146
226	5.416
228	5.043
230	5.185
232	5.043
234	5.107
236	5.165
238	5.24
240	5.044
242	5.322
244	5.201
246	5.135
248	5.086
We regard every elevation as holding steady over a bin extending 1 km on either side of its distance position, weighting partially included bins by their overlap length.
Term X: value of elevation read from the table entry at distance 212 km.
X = 5.124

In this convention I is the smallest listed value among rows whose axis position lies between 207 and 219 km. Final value 5.001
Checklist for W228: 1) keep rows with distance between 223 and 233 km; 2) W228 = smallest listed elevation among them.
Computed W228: 5.043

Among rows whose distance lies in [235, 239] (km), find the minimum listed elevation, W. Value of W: 5.165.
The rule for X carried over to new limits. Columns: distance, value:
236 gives 5.165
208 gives 5.301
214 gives 5.258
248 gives 5.086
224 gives 5.146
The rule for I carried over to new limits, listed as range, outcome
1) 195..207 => 4.96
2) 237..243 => 5.044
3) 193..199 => 5.126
